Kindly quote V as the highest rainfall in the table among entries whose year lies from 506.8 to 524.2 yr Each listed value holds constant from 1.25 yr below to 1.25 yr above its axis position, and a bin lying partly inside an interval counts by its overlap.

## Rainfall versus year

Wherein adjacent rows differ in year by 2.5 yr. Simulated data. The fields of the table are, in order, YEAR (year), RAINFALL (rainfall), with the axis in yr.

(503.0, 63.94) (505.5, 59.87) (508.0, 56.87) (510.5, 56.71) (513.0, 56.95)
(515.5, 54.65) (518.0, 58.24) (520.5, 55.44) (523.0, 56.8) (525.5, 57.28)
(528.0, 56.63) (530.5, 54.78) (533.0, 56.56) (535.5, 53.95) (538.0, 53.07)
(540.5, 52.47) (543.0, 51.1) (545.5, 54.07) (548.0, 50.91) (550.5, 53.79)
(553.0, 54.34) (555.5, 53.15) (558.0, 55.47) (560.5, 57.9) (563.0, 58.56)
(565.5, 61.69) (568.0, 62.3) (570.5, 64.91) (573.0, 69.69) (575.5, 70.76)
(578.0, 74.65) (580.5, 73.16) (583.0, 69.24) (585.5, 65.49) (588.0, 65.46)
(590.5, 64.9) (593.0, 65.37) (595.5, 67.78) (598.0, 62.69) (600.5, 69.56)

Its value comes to 58.24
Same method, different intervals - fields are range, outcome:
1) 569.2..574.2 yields 69.69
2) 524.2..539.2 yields 57.28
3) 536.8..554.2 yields 54.34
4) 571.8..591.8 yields 74.65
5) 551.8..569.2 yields 62.3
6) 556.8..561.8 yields 57.9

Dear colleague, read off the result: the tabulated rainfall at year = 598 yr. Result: 62.69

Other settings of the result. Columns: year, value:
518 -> 58.24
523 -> 56.8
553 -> 54.34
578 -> 74.65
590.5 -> 64.9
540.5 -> 52.47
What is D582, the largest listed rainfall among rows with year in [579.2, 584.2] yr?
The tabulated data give 73.16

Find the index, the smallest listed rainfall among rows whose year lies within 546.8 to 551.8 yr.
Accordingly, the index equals 50.91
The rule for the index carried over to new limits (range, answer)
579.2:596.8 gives 64.9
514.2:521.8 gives 54.65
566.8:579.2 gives 62.3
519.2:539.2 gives 53.07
